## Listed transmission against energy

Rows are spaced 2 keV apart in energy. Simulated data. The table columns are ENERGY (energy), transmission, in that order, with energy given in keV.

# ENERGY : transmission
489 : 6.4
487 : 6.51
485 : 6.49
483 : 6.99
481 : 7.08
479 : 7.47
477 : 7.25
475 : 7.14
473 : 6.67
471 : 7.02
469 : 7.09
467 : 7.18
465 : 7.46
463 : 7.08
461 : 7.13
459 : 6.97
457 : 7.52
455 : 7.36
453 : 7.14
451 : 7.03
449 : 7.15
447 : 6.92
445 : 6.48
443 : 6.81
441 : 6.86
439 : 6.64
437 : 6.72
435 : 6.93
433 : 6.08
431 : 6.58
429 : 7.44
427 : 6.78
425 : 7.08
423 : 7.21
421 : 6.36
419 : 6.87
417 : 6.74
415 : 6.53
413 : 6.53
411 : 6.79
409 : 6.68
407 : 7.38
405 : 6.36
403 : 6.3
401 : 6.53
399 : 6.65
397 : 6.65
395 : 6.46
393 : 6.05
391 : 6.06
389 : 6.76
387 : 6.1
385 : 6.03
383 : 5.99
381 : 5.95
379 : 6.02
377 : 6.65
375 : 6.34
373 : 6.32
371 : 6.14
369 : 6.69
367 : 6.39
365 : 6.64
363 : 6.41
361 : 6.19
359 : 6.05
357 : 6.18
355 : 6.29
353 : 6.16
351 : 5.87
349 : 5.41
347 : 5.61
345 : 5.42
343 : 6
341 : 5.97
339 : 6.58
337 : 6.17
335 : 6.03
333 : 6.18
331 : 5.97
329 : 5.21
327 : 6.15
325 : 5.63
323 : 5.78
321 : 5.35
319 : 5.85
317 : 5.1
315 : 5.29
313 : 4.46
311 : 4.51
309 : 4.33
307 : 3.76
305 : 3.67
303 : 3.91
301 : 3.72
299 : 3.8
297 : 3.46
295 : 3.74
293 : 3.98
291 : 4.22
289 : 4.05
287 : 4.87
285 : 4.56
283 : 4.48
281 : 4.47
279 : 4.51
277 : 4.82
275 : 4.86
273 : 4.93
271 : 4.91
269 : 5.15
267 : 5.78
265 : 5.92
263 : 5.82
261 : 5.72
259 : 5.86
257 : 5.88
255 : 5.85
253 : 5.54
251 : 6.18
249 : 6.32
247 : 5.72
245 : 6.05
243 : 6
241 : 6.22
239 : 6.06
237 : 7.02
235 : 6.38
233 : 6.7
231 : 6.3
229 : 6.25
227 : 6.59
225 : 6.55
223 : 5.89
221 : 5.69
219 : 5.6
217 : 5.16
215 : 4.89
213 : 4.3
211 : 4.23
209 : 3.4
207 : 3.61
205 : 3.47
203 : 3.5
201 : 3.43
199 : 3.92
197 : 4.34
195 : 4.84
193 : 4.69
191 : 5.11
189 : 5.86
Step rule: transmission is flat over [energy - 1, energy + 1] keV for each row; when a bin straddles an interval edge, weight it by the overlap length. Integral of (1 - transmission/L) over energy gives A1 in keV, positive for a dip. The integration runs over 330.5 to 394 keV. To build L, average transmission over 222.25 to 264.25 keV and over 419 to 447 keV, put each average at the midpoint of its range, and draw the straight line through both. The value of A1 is 3.8 keV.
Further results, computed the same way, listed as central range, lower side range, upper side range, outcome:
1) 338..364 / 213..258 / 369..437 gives 1.45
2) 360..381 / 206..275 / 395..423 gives 0.22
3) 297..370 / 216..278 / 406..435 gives 9.77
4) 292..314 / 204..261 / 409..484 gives 7.71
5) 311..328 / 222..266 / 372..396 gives 2.16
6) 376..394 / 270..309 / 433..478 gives -1.07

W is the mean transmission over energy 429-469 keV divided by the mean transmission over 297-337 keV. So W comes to 1.40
